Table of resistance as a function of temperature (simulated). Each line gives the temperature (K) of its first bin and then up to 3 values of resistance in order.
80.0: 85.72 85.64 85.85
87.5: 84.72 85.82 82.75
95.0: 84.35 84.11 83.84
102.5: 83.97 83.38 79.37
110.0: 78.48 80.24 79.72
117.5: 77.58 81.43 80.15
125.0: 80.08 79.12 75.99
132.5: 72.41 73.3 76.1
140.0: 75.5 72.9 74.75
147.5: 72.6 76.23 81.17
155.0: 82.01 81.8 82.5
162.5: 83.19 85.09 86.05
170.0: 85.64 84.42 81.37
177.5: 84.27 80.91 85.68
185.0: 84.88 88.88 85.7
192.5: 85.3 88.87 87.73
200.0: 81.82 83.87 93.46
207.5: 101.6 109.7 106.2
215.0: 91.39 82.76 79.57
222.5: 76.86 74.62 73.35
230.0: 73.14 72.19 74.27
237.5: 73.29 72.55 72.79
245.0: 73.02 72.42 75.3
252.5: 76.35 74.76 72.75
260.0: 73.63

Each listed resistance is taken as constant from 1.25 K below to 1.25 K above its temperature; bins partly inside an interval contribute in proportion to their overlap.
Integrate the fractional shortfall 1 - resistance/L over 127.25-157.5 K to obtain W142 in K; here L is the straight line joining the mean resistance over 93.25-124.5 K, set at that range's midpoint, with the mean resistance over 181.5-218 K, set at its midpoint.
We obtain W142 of 3.10 K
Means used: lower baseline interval 81.4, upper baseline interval 90.7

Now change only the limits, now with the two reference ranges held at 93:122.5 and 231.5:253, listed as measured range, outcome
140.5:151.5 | 0.67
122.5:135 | 0.52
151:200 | -4.40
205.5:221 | -4.15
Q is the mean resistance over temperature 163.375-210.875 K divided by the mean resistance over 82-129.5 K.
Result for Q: 1.1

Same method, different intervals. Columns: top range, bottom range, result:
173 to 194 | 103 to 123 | 1.06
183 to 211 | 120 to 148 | 1.18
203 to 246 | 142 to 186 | 1.01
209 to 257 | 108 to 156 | 1.02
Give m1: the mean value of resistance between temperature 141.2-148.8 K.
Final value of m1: 73.4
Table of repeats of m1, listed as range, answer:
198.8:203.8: 83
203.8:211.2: 102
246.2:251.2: 73.8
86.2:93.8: 84.4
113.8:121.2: 79.6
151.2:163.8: 82.1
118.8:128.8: 80.2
